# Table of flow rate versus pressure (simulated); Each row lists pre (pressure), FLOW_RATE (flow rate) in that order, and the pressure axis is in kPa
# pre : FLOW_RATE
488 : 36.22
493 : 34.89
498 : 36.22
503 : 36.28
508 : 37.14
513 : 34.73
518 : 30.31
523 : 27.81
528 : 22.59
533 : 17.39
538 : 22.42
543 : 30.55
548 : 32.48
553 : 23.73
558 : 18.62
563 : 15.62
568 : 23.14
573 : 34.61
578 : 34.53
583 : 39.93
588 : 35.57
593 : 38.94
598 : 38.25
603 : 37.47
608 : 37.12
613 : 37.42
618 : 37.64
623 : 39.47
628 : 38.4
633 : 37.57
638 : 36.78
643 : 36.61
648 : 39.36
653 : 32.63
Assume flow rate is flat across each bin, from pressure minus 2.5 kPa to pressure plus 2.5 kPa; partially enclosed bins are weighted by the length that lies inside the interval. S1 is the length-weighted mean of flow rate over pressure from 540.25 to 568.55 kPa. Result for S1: 24.1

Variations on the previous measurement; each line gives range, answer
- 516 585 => 26.6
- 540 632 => 33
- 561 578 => 26.2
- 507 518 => 34.5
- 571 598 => 36.9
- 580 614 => 37.8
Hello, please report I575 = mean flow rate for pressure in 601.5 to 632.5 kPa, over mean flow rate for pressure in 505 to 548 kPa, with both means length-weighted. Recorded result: 1.34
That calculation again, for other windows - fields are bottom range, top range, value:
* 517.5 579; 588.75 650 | 1.50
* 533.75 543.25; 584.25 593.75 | 1.56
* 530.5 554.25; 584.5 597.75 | 1.48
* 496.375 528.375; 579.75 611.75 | 1.16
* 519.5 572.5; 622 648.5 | 1.58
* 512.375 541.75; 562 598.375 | 1.29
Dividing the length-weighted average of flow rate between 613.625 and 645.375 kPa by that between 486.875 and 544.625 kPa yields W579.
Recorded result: 1.24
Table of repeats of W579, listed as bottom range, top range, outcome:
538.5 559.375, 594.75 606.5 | 1.44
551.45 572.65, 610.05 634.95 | 1.77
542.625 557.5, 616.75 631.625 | 1.41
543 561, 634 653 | 1.45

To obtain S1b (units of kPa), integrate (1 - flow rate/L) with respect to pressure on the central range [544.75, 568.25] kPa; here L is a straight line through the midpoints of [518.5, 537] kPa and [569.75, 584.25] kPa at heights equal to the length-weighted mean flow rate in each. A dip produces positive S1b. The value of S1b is 5.5 kPa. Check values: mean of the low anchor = 23.4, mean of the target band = 22.9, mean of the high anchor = 35.4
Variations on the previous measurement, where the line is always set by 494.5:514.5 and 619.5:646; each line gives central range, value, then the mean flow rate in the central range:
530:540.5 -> 4.74 kPa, 20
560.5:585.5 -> 5.04 kPa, 29.6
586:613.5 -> -0.10 kPa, 37.5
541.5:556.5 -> 3.50 kPa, 28.1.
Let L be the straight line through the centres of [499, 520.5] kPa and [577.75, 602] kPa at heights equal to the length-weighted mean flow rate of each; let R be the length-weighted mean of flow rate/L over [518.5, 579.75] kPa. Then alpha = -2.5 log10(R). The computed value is 0.39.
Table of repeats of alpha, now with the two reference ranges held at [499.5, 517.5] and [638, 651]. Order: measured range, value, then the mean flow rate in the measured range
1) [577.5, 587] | -0.028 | 37.5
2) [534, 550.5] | 0.292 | 27.5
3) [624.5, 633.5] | -0.027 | 38.2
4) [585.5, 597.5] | -0.020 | 37.4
